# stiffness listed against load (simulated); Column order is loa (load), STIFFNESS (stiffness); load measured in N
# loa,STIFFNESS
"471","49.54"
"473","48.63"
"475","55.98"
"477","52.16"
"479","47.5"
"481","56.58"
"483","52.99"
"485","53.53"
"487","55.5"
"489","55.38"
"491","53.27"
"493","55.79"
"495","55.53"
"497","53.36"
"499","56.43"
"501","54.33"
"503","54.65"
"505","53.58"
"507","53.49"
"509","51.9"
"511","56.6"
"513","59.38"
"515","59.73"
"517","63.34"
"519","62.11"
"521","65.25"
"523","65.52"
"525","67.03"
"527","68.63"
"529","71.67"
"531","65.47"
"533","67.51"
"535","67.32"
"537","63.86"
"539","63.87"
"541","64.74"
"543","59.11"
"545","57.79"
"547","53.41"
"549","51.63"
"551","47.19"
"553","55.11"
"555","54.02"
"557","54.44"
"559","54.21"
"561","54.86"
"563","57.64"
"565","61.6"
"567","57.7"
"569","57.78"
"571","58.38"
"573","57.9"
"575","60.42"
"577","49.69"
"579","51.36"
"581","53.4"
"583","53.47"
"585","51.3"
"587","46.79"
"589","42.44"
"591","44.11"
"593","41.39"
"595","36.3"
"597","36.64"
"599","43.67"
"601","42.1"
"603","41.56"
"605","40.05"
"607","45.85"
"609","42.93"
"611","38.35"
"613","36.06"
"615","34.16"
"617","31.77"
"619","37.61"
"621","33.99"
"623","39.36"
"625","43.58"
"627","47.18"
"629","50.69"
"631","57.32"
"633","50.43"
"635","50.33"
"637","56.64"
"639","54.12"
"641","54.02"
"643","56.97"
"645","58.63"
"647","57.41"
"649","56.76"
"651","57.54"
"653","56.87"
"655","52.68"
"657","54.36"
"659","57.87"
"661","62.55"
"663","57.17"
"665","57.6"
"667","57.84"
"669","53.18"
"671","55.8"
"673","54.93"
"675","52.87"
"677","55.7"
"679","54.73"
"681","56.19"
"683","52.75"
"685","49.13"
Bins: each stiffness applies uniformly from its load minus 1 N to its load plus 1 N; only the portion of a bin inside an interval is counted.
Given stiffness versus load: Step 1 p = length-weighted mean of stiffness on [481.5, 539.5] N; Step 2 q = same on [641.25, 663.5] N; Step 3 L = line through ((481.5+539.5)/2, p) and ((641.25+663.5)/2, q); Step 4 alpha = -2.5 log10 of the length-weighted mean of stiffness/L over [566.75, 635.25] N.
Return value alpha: 0.26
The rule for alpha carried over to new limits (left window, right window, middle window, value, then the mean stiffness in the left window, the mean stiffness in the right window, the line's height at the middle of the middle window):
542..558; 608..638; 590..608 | 0.137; 54.1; 43.4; 46.9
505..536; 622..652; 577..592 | 0.168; 62.7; 52.7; 57.2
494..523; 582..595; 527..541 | -0.234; 57.4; 45.8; 53.7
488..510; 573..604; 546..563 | -0.080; 54.3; 46.7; 49.6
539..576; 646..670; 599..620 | 0.401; 56.7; 56.8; 56.8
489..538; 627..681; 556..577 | 0.023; 60.1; 55.4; 58.4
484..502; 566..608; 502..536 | -0.171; 54.8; 48.2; 53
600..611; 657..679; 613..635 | 0.095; 42.1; 56.4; 46.3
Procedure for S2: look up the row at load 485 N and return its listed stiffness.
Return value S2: 53.53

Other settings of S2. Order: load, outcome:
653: 56.87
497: 53.36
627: 47.18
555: 54.02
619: 37.61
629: 50.69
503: 54.65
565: 61.6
